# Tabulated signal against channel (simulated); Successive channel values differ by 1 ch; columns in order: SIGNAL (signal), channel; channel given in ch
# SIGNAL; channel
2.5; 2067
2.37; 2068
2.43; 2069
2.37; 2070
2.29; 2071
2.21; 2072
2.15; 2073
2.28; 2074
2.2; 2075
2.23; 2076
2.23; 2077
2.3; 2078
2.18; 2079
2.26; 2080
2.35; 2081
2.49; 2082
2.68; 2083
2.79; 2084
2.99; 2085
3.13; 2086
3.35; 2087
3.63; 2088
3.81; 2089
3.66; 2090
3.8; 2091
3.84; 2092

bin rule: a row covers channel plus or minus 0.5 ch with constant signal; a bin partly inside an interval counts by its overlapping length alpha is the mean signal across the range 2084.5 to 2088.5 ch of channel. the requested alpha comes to 3.28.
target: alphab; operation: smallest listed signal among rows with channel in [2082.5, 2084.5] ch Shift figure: 2.68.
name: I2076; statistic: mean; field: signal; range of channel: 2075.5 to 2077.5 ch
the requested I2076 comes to 2.23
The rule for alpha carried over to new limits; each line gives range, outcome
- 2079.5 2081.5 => 2.3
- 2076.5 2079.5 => 2.24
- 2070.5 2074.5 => 2.23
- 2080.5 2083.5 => 2.51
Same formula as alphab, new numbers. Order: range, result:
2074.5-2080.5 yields 2.18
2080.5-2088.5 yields 2.35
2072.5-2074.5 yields 2.15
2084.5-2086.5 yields 2.99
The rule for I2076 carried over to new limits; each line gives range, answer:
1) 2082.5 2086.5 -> 2.9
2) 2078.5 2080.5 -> 2.22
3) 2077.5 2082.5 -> 2.32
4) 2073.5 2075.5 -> 2.24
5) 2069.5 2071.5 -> 2.33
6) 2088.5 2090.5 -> 3.74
